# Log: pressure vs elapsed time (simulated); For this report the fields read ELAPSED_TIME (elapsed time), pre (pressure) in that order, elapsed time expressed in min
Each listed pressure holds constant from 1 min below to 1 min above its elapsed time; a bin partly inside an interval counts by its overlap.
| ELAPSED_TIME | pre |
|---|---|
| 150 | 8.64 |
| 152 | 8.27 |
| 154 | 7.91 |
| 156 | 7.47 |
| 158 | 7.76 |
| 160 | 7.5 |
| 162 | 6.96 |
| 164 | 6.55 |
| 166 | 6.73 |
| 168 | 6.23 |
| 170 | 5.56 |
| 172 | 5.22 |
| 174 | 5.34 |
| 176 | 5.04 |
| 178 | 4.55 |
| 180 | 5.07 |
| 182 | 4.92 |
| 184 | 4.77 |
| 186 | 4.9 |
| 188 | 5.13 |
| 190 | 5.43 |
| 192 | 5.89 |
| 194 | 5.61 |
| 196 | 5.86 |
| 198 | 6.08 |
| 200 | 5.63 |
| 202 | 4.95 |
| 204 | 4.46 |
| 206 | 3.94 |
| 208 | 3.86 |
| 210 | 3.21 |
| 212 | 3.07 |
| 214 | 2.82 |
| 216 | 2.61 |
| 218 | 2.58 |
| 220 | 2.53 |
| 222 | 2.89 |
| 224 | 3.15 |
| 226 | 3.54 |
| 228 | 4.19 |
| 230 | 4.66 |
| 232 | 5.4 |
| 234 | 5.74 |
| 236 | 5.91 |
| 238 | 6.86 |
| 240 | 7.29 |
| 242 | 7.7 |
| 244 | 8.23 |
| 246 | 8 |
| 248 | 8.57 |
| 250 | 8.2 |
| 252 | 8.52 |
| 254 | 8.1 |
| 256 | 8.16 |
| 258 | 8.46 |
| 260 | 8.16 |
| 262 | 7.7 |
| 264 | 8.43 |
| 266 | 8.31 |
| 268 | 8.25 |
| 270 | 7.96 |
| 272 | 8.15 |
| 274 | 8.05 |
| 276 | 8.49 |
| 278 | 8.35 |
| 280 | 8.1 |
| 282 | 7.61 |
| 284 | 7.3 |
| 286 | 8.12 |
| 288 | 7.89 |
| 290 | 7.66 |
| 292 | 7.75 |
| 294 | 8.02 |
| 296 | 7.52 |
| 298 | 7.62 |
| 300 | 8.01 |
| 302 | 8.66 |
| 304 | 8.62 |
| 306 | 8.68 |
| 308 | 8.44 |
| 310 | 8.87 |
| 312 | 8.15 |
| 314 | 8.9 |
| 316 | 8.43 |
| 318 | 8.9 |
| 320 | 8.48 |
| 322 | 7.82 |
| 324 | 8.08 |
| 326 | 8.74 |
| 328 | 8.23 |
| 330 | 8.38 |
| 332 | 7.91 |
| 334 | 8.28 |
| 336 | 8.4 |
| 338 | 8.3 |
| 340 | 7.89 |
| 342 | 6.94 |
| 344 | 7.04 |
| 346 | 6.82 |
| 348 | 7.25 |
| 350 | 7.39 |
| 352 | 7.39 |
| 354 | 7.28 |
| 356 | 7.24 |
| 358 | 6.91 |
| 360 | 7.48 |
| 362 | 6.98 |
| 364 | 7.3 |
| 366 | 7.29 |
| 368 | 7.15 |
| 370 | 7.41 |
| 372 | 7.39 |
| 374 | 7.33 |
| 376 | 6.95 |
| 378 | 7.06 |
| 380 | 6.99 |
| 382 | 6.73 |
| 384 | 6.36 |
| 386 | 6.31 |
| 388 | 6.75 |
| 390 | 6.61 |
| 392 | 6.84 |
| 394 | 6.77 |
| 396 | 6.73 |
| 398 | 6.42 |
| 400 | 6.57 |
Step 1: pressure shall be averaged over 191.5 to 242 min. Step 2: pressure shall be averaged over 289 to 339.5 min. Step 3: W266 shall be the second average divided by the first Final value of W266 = 1.8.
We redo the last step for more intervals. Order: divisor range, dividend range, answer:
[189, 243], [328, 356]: 1.64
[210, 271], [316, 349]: 1.30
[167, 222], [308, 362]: 1.71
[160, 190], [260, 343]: 1.47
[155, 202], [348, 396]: 1.21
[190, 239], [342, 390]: 1.60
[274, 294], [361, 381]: 0.91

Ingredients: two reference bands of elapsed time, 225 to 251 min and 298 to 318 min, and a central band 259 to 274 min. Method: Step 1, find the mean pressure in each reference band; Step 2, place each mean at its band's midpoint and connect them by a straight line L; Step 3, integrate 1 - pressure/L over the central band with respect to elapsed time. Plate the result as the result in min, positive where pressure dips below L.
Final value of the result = -1.7 min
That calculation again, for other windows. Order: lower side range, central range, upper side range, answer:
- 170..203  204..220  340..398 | 6.7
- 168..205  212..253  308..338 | 6.5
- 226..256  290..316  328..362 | -3.4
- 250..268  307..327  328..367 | -1.9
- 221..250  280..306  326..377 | -4.7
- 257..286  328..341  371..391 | -1.4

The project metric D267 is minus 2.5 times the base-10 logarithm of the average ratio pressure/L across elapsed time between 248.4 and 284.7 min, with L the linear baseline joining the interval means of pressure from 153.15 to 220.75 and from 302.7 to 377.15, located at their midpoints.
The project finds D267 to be -0.24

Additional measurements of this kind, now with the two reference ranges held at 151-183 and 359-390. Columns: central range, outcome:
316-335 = -0.211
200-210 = 0.433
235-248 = -0.133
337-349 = -0.070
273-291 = -0.185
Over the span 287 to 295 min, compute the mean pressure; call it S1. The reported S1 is 7.83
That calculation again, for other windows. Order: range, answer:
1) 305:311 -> 8.66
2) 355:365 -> 7.18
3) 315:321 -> 8.6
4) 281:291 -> 7.72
